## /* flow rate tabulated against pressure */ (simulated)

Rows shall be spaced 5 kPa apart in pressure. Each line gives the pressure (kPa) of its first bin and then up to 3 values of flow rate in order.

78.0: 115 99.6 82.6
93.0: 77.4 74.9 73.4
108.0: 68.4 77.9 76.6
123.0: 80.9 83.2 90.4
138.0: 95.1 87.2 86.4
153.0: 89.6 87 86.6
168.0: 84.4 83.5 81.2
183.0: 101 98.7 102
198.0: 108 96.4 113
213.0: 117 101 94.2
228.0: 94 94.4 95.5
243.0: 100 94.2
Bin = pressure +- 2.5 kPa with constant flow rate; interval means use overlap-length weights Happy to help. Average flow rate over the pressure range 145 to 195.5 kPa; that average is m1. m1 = 90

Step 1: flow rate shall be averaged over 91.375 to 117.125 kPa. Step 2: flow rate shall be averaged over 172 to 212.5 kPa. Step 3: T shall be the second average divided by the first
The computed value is 1.3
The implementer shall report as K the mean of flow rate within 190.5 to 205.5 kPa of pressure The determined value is 102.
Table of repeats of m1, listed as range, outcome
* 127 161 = 88.6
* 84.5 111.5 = 76.3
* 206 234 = 102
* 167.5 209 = 96.5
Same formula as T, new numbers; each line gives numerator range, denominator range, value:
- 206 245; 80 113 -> 1.27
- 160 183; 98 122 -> 1.15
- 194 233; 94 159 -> 1.25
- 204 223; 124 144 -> 1.21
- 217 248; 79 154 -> 1.15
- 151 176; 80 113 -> 1.08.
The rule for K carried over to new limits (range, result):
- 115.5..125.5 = 78.8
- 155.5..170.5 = 86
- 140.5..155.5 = 87.7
